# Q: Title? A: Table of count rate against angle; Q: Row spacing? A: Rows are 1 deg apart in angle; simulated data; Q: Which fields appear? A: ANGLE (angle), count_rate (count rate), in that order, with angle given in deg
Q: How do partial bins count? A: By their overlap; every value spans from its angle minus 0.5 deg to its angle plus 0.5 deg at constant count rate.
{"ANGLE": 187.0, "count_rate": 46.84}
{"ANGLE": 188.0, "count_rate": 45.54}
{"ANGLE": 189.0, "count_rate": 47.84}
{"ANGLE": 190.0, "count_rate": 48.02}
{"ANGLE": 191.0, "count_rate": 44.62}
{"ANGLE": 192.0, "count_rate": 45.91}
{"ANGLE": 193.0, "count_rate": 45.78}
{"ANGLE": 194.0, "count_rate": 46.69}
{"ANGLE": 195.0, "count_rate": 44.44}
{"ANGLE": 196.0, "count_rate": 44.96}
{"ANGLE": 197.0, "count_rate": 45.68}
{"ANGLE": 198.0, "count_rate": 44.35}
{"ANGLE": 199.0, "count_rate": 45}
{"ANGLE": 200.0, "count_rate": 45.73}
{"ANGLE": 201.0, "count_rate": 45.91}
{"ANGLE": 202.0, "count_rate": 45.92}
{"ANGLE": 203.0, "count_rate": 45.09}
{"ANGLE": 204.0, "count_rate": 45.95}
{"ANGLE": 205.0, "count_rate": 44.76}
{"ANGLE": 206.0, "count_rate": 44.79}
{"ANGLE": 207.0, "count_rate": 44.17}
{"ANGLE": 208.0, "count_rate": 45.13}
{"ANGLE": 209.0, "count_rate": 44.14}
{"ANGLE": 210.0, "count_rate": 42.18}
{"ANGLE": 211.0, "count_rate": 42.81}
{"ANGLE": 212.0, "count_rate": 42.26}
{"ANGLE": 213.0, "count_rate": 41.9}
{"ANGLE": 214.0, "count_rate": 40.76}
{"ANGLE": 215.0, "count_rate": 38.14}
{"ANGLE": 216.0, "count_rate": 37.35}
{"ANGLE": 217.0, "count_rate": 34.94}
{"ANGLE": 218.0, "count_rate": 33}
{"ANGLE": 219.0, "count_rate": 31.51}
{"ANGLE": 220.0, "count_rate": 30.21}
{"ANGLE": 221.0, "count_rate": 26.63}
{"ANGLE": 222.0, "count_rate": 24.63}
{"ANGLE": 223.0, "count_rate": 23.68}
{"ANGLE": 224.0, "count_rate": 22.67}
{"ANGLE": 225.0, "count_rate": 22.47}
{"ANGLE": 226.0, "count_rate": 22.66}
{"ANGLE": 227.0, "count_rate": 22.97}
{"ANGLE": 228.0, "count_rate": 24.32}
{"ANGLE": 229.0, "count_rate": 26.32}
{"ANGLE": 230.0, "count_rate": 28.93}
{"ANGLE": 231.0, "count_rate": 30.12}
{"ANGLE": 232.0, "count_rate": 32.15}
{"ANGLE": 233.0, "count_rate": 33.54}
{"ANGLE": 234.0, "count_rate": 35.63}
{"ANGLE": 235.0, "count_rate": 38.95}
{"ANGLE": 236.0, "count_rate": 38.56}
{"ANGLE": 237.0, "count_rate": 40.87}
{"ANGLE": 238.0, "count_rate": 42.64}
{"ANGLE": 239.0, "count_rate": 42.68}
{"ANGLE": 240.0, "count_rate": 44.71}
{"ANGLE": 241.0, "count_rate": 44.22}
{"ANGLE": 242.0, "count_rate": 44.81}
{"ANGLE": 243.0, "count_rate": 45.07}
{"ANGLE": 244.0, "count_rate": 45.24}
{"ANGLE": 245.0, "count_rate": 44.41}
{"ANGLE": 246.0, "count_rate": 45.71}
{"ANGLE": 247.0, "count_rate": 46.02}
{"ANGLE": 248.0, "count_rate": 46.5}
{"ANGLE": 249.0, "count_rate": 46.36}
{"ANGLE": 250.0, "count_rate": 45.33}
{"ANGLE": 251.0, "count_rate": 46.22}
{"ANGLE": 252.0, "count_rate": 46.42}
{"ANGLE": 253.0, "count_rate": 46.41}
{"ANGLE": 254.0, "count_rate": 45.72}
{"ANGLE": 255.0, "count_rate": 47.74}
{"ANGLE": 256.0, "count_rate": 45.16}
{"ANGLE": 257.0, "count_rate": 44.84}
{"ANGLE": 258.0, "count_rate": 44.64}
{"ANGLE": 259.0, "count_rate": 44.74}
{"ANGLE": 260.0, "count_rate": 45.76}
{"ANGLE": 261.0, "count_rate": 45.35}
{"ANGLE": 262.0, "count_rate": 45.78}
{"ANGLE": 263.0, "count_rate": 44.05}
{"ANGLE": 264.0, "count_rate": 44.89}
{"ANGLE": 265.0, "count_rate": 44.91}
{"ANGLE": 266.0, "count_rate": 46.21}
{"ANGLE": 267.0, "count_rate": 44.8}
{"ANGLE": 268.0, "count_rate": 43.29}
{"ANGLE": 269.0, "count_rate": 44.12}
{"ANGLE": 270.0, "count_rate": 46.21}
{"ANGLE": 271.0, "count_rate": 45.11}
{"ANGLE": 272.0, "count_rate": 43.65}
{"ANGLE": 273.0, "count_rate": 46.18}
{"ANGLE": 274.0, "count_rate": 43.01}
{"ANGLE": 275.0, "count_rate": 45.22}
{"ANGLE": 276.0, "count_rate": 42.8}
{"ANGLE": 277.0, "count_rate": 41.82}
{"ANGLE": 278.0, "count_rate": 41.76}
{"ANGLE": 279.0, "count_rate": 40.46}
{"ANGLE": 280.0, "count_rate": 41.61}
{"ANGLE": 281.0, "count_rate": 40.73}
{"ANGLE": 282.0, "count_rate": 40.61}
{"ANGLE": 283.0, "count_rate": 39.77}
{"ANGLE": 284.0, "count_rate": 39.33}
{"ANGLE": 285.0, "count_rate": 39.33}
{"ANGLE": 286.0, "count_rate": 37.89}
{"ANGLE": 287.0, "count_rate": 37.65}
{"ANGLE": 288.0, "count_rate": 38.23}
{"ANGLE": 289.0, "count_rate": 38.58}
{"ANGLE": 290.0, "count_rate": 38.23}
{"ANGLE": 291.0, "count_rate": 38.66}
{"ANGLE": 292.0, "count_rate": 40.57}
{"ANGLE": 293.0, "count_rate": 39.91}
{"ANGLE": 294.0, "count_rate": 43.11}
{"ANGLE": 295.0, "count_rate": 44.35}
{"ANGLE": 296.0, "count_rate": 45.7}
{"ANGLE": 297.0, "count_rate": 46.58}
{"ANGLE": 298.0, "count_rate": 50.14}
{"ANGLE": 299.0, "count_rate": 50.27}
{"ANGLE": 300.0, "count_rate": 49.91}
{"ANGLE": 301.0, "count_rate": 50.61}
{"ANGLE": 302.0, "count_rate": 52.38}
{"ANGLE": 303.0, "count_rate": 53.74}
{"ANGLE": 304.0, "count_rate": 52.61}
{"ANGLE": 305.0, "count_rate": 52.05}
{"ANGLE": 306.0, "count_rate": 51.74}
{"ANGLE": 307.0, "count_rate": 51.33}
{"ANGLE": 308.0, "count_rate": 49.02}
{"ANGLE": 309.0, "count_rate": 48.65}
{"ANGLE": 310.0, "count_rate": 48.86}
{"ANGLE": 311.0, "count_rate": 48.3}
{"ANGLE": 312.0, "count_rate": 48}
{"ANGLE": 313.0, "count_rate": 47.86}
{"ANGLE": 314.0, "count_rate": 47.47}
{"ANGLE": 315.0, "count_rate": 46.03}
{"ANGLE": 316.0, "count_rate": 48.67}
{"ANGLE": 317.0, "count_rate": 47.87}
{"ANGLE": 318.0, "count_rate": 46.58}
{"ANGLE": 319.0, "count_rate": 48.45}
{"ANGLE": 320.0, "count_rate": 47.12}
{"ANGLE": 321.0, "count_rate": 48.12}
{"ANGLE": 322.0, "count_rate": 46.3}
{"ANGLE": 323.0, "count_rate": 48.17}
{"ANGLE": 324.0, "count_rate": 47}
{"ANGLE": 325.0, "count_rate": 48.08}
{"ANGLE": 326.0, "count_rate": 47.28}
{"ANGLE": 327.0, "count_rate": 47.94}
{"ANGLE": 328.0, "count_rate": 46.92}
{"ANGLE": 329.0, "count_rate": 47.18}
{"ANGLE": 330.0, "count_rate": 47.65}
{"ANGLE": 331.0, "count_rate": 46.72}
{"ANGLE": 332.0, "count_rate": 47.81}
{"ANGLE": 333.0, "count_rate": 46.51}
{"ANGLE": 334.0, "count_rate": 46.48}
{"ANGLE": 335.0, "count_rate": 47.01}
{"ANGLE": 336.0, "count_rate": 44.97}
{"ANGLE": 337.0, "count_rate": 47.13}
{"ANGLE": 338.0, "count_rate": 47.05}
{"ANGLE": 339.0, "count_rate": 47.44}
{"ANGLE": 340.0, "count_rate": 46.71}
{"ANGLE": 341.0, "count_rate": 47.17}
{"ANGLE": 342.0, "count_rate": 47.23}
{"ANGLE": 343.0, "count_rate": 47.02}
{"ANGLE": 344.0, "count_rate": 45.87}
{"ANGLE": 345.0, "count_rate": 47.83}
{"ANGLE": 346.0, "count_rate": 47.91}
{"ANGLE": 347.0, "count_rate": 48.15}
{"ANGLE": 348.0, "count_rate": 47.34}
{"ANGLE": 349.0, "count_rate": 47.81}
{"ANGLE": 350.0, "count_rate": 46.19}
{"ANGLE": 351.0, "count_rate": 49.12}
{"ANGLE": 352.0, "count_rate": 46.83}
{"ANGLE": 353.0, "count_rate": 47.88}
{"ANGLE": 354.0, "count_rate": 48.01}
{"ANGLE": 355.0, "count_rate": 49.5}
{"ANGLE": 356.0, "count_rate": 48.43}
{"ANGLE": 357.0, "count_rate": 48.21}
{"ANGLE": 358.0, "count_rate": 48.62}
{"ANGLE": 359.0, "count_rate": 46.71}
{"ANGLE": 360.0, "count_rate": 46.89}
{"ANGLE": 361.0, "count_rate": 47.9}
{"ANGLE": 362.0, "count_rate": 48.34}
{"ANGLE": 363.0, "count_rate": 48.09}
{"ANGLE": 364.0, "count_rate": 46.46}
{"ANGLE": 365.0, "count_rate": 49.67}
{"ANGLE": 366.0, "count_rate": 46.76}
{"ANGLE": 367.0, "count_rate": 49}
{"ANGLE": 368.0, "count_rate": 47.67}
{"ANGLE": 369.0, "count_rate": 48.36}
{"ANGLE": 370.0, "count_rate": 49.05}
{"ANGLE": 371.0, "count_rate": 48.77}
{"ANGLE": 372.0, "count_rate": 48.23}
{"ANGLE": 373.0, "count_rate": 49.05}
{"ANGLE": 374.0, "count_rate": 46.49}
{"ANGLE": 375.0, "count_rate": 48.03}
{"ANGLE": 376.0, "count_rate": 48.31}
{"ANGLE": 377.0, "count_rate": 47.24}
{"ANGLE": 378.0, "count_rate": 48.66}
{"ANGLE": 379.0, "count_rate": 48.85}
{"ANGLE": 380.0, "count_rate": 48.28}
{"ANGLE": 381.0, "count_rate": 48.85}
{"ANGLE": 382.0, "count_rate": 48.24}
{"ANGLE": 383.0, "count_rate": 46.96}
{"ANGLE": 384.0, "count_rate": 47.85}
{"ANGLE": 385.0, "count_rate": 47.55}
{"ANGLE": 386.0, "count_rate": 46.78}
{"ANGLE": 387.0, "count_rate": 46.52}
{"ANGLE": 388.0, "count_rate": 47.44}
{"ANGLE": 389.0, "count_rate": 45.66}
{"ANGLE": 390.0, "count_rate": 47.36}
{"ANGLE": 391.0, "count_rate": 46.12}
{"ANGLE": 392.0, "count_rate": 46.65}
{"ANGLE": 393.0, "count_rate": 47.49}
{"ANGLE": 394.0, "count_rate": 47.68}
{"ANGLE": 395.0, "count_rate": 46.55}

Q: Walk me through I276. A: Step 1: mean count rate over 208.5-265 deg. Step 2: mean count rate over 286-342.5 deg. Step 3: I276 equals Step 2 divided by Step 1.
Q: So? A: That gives 1.20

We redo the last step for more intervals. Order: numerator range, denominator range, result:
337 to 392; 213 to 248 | 1.36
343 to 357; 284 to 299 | 1.15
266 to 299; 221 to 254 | 1.14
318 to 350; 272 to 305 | 1.08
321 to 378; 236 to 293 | 1.10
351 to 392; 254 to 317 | 1.06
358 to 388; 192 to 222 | 1.15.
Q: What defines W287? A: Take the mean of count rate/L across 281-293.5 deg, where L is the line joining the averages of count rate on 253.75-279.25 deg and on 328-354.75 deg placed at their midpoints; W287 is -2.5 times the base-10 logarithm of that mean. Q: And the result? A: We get 0.159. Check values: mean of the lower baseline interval 44.6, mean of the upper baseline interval 47.2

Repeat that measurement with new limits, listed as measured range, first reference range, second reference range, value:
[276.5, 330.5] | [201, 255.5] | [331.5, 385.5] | -0.04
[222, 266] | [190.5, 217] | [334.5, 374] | 0.14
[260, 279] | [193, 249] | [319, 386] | -0.06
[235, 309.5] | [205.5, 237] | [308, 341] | -0.11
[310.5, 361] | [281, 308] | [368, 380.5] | -0.02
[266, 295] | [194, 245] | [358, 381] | 0.01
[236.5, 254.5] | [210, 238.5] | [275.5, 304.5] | -0.24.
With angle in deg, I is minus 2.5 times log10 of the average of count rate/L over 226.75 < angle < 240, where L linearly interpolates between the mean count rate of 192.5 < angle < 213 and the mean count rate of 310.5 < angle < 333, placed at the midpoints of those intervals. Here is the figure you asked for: 0.31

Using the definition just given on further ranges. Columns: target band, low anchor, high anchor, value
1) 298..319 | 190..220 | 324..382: -0.08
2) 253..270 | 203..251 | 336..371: -0.12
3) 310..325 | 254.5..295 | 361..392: -0.07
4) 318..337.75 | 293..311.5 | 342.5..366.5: 0.03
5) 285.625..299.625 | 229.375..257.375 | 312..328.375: 0.08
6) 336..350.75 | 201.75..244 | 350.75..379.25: -0.02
